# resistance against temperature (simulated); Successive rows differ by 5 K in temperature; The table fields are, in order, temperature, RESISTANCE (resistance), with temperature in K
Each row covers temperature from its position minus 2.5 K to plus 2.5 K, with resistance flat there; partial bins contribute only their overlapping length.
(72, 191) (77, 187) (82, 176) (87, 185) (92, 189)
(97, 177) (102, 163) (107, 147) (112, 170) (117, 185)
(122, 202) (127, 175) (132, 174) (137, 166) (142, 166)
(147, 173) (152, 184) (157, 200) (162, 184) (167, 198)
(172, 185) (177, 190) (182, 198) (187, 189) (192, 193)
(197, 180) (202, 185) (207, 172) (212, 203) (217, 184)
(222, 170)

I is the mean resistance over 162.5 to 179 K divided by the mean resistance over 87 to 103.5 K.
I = 1.07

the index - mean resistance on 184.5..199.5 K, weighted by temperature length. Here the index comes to 187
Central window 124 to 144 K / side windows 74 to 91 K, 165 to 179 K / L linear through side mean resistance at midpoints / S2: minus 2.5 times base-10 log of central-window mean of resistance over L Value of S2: 0.100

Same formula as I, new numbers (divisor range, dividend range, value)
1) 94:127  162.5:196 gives 1.10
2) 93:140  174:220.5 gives 1.08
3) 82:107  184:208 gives 1.06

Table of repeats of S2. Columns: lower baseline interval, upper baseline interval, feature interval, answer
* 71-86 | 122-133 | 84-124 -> 0.033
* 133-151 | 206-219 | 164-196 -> -0.068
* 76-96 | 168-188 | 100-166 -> 0.064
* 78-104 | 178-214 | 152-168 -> -0.040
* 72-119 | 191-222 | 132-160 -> 0.015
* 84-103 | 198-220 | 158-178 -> -0.039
